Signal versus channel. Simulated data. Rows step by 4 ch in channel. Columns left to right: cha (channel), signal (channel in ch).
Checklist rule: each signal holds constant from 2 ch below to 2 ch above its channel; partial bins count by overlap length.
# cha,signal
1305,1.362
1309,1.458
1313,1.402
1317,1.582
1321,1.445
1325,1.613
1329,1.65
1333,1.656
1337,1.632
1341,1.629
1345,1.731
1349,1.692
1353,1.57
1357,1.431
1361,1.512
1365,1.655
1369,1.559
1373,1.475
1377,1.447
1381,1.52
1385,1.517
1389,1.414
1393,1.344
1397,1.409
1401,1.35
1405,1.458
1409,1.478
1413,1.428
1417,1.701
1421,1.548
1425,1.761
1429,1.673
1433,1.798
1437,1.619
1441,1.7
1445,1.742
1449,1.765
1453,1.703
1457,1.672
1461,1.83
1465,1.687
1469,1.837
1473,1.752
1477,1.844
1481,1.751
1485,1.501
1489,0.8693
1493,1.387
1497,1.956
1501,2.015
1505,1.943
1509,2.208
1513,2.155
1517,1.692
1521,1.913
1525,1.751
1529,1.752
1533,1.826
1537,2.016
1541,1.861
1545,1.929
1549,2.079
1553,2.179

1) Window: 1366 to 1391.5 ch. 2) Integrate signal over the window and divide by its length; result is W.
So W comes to 1.49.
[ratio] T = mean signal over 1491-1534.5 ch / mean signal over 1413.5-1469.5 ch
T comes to 1.10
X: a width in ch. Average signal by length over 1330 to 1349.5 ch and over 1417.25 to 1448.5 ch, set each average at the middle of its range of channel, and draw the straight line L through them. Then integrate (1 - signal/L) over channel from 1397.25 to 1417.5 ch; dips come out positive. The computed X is 2.72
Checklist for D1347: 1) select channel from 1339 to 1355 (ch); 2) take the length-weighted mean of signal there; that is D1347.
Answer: 1.66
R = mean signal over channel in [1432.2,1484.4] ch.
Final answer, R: 1.74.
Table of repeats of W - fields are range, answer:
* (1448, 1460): 1.72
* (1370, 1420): 1.47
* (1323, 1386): 1.58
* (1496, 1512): 2.04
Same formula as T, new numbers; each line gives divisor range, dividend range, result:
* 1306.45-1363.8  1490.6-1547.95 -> 1.20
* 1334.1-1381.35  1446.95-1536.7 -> 1.12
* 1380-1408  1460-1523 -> 1.24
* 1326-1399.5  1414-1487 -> 1.11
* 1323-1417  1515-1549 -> 1.21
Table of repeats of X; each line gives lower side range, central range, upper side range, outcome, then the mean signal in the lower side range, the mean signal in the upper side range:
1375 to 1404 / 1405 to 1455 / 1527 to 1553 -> -2.7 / 1.43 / 1.93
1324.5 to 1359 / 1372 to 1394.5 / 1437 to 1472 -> 2.8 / 1.62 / 1.74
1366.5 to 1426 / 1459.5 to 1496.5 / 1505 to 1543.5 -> 2.9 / 1.49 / 1.91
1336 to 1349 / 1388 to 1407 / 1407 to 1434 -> 2.8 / 1.67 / 1.62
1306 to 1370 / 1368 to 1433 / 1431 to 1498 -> 4.3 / 1.57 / 1.67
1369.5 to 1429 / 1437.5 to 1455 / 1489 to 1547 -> -0.9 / 1.5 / 1.85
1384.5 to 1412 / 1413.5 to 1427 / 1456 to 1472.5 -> -1.0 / 1.42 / 1.76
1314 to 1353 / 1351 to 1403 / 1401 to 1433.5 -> 3.9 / 1.62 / 1.58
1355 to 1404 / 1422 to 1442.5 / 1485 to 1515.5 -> -1.3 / 1.47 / 1.77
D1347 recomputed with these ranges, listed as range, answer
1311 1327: 1.51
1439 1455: 1.73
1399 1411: 1.43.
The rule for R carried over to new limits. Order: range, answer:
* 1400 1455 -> 1.63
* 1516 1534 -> 1.79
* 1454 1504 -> 1.68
